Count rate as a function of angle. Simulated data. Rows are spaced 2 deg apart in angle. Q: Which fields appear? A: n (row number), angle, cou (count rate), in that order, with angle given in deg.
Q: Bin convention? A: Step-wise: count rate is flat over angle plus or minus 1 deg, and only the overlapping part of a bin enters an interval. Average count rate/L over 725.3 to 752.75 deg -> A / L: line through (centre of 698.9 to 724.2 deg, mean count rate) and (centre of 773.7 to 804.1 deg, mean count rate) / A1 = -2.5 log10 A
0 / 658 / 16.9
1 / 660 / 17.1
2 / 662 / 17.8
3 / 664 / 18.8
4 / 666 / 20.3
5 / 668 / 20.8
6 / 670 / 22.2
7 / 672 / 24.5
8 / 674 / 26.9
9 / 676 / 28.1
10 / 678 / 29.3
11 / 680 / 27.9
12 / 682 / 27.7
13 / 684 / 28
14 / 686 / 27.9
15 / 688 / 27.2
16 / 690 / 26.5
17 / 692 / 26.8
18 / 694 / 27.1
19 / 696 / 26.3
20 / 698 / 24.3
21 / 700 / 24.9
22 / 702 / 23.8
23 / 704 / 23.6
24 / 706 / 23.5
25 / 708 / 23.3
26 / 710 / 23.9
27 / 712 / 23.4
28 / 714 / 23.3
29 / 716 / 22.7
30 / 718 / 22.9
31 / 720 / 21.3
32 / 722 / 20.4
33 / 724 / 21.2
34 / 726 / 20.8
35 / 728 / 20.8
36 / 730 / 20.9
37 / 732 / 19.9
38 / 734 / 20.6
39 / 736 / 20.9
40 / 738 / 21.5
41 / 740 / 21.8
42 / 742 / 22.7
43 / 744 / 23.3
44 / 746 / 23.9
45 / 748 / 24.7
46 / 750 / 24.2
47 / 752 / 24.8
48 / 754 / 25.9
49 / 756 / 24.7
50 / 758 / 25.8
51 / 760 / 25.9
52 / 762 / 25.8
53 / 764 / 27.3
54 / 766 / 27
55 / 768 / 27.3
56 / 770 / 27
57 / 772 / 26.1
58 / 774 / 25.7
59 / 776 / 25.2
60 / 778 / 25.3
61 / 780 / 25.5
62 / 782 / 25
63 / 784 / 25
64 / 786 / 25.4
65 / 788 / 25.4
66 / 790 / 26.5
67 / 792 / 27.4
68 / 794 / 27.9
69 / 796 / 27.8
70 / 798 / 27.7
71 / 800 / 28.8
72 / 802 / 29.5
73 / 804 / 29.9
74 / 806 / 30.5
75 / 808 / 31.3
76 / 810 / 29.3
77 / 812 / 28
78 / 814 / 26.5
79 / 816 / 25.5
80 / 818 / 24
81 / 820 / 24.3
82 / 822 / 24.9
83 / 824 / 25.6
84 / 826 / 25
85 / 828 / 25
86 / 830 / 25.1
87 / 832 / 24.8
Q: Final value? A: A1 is 0.10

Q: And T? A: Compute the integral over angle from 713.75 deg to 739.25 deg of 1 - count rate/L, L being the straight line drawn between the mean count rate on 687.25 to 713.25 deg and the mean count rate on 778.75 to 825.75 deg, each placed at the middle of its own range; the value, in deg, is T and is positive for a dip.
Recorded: 4.2 deg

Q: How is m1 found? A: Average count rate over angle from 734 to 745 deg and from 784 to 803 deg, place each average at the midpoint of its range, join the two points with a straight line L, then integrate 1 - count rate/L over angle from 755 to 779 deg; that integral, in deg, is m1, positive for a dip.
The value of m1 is -1.44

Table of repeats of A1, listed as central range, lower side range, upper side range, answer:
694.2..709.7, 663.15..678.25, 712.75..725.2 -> -0.084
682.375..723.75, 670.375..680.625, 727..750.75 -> 0.016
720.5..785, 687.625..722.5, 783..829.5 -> 0.070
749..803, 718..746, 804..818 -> -0.046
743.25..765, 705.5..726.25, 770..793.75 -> -0.032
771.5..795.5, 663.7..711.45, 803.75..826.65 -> 0.027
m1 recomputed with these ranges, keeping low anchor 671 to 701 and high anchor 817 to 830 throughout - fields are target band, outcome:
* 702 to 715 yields 1.5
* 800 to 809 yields -1.8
